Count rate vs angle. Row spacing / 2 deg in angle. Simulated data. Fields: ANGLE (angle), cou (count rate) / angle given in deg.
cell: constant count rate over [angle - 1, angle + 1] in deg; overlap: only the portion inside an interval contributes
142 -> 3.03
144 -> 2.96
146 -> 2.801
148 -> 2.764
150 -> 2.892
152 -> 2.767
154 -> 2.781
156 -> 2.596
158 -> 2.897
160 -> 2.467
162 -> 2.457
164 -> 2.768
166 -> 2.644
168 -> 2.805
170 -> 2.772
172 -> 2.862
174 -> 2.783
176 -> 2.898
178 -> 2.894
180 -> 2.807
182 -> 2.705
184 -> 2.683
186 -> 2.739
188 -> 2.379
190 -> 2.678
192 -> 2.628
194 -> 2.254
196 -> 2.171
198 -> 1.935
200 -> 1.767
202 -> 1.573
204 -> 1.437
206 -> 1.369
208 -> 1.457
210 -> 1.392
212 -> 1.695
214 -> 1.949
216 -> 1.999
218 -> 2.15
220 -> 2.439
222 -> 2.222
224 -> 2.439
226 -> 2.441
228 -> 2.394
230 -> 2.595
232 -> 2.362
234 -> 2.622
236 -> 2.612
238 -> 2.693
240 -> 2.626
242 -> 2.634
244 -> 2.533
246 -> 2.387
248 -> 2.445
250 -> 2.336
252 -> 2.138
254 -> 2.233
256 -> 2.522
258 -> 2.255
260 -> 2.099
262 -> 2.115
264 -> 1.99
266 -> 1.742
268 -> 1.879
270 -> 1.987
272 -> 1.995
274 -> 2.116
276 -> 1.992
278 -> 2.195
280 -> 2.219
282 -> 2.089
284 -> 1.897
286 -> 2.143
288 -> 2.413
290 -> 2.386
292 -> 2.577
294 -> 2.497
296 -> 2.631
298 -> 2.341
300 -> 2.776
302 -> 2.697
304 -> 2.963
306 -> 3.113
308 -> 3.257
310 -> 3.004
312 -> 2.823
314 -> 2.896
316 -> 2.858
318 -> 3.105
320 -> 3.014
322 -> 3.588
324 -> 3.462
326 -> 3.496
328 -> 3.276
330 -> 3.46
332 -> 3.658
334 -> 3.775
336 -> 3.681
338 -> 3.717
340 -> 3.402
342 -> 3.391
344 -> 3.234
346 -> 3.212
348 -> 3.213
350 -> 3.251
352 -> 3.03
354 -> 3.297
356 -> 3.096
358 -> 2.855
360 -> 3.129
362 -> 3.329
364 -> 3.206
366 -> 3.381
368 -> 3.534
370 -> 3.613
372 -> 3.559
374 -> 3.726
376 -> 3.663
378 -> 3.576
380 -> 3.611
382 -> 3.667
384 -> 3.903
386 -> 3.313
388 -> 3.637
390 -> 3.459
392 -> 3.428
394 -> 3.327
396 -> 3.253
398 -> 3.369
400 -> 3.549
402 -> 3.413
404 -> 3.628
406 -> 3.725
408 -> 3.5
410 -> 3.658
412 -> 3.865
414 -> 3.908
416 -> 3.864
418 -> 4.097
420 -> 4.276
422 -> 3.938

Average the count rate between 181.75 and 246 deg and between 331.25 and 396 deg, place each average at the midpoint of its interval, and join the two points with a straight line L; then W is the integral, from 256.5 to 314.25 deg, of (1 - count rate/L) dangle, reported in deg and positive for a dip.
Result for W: 9.03 deg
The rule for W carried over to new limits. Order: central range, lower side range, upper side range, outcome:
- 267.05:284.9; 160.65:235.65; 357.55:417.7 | 5.0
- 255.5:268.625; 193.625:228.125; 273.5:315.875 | 1.3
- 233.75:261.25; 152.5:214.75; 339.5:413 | 2.9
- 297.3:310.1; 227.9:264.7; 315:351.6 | 0.7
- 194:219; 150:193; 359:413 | 9.5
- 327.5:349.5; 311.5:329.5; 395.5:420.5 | -1.1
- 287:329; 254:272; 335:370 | -3.3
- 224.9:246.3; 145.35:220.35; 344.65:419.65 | 1.1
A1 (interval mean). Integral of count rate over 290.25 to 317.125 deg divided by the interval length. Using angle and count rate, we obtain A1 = 2.79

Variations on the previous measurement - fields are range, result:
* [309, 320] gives 2.94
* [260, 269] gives 1.95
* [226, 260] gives 2.45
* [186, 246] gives 2.2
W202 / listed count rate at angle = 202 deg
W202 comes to 1.573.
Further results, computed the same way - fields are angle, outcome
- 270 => 1.987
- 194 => 2.254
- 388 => 3.637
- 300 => 2.776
